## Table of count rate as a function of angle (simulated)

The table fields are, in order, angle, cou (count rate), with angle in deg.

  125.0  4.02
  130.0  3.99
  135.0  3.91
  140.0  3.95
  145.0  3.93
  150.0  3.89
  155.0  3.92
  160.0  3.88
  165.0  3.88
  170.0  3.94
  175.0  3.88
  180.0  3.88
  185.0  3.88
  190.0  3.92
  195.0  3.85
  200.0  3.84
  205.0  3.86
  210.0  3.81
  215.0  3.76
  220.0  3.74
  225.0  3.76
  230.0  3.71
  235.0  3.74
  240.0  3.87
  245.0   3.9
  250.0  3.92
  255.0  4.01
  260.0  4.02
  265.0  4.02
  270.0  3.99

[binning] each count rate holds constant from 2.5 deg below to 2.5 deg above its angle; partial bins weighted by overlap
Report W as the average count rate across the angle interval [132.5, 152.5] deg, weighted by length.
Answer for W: 3.92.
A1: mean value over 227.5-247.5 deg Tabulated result 3.81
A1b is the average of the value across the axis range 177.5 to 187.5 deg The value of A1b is 3.88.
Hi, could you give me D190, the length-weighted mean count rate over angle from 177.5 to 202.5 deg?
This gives 3.87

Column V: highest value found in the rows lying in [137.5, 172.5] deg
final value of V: 3.95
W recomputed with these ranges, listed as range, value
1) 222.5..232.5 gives 3.73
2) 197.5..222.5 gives 3.8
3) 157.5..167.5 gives 3.88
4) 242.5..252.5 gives 3.91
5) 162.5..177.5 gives 3.9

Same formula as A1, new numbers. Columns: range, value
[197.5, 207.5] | 3.85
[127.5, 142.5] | 3.95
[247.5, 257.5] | 3.96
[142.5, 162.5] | 3.9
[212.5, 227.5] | 3.75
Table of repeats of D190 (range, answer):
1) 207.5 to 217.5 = 3.78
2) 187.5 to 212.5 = 3.86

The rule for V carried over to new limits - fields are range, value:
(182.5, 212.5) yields 3.92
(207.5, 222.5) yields 3.81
